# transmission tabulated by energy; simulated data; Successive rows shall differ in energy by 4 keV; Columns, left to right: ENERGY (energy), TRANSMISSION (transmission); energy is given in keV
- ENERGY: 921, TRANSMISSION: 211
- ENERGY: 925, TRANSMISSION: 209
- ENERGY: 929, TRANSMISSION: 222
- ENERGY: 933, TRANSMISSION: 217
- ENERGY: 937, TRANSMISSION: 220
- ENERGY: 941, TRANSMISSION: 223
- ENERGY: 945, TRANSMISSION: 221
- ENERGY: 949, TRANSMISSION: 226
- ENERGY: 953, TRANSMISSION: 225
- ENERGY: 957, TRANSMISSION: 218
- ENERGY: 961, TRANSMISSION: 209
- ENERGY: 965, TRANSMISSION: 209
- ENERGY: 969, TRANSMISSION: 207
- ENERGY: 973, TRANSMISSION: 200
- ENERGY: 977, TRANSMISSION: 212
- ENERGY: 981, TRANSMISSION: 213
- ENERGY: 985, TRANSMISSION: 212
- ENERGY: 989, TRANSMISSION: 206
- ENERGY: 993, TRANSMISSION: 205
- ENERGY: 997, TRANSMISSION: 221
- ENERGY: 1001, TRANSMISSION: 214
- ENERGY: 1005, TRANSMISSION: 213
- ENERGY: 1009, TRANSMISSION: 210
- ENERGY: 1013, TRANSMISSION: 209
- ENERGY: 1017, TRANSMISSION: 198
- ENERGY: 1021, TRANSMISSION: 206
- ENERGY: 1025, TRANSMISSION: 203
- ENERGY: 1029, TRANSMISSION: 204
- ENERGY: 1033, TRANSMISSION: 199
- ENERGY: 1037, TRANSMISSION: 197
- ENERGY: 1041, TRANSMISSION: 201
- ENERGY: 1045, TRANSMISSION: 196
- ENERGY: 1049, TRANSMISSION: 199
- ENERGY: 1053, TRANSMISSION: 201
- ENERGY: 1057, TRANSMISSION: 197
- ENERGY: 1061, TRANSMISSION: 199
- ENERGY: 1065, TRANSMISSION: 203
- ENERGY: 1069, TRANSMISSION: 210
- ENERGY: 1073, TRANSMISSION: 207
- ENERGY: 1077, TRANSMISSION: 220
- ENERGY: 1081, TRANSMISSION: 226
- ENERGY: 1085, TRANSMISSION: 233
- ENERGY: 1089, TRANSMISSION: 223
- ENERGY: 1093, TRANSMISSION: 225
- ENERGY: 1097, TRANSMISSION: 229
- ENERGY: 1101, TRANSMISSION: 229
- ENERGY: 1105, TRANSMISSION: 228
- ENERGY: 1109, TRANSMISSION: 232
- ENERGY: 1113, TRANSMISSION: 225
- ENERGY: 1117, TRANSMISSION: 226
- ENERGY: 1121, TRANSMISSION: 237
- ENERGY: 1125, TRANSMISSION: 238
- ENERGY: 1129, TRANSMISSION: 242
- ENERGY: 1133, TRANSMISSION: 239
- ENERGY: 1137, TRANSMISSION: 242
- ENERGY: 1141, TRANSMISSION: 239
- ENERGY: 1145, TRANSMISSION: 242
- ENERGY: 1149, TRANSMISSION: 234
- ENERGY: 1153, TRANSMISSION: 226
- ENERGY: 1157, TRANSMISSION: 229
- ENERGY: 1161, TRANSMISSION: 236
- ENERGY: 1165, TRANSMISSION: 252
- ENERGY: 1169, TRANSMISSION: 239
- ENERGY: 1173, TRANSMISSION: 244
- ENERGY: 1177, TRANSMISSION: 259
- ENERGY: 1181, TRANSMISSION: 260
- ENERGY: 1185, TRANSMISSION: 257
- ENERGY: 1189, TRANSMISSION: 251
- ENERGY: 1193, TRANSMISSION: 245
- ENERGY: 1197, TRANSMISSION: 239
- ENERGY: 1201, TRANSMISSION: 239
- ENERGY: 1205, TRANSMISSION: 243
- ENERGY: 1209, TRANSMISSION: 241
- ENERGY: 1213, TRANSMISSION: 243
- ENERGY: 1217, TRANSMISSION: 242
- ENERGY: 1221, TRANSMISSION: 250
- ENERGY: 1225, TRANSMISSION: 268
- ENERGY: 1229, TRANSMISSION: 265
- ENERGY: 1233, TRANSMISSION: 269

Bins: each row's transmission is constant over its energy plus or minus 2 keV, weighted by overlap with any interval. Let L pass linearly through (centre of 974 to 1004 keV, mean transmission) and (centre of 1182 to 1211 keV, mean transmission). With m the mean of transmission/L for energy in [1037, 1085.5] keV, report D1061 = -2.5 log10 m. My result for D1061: 0.09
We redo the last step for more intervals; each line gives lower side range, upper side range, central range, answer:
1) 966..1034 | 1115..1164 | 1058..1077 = 0.08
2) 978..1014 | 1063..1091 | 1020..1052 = 0.07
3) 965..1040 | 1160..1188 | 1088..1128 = 0.02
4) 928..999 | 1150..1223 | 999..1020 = 0.06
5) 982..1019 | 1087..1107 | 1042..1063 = 0.11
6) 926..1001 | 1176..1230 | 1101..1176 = 0.02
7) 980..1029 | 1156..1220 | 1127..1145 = -0.03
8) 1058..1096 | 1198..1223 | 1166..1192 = -0.07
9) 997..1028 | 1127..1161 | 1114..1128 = -0.01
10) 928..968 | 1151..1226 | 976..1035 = 0.08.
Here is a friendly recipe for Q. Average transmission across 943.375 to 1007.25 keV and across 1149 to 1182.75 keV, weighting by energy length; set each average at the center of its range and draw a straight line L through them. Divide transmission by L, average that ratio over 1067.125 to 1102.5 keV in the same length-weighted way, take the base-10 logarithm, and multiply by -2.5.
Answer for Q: 0.04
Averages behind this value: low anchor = 213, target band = 222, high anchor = 242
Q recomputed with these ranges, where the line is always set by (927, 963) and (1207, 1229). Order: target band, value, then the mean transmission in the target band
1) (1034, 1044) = 0.161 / 199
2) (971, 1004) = 0.072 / 210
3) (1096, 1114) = 0.042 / 229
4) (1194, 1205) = 0.035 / 240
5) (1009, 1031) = 0.120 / 205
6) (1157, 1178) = 0.004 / 244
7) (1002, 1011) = 0.075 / 212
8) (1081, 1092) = 0.039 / 227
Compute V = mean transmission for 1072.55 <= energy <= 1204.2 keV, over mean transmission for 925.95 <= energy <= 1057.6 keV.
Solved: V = 1.1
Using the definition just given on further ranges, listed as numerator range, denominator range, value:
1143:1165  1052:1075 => 1.16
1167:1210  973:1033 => 1.19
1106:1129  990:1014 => 1.10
